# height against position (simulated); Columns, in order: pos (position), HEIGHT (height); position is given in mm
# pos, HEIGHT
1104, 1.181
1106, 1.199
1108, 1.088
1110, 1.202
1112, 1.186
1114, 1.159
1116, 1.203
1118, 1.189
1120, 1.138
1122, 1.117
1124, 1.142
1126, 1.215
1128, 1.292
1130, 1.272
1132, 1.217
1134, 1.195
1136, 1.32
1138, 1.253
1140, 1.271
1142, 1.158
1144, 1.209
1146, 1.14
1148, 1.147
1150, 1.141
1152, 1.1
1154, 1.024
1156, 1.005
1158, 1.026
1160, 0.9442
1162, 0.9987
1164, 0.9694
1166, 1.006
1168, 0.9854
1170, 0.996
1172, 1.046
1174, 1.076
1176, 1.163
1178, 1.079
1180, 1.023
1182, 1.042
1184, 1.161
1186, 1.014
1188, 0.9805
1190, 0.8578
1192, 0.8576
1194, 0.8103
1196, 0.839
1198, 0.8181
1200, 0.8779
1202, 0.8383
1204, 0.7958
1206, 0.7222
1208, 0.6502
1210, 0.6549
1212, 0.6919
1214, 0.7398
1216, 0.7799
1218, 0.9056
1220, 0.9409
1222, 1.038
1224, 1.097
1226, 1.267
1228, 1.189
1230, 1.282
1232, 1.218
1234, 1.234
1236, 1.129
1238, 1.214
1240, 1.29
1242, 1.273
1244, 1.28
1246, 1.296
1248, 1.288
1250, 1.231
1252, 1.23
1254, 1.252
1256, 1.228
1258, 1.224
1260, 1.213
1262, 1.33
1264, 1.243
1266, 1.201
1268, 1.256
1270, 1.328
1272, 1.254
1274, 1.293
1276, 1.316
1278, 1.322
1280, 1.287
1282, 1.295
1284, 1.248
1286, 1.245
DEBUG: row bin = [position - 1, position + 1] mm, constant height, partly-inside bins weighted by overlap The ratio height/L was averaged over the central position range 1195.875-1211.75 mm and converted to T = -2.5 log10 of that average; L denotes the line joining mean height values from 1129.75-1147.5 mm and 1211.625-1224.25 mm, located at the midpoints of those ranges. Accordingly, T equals 0.23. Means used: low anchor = 1.22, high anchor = 0.882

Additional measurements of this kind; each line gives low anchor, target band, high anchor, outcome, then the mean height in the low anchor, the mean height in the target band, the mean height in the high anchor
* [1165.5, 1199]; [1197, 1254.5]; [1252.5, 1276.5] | 0.098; 0.985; 1.04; 1.26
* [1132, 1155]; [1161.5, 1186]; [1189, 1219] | -0.069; 1.18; 1.05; 0.789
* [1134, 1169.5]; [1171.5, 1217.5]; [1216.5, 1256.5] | 0.271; 1.1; 0.891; 1.19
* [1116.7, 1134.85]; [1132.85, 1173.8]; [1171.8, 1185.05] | 0.043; 1.2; 1.1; 1.09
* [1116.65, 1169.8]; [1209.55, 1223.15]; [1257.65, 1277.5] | 0.410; 1.13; 0.831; 1.27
